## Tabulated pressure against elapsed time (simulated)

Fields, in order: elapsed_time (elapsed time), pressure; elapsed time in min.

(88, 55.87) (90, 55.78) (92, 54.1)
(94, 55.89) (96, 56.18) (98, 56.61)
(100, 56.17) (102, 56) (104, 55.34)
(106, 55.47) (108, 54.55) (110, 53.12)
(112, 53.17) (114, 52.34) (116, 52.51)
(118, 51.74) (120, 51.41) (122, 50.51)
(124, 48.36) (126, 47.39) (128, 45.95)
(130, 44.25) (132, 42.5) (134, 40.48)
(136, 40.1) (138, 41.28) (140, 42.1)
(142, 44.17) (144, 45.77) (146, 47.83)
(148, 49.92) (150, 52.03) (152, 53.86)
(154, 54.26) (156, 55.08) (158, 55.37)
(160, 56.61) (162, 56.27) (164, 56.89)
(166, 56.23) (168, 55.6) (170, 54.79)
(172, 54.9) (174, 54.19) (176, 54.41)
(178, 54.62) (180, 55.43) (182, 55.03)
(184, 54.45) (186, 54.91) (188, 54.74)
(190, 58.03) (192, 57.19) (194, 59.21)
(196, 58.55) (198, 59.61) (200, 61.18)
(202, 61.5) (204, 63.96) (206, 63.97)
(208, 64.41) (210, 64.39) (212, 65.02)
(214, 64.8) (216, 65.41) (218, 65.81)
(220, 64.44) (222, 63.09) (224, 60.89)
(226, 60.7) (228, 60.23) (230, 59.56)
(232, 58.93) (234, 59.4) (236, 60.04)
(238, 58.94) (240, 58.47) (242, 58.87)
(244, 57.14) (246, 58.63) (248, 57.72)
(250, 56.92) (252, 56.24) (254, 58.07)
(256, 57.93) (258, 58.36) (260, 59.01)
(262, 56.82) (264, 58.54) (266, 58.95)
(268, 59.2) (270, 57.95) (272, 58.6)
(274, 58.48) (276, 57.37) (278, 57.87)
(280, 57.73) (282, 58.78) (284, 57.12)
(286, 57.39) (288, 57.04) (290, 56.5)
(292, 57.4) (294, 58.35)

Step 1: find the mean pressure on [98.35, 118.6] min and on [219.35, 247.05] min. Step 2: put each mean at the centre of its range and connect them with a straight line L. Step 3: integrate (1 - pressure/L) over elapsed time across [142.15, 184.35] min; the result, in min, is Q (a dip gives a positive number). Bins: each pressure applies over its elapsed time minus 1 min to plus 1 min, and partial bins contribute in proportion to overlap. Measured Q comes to 2.2 min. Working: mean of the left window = 54.2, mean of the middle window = 53.8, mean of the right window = 59.9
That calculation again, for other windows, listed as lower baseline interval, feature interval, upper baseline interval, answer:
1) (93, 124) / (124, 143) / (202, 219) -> 4.39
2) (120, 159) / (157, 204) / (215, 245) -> -2.76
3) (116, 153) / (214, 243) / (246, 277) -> -3.22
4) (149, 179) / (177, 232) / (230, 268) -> -3.66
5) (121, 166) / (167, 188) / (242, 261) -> -1.28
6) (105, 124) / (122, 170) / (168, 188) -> 3.86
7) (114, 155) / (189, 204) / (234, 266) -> -1.81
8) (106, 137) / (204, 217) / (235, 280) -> -2.29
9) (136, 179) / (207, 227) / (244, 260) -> -2.99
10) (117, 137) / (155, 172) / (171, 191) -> -1.17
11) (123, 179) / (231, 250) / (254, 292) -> -0.92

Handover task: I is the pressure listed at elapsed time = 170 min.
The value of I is 54.79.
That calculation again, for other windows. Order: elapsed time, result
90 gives 55.78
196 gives 58.55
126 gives 47.39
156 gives 55.08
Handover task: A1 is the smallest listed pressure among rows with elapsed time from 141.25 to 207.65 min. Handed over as 44.17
